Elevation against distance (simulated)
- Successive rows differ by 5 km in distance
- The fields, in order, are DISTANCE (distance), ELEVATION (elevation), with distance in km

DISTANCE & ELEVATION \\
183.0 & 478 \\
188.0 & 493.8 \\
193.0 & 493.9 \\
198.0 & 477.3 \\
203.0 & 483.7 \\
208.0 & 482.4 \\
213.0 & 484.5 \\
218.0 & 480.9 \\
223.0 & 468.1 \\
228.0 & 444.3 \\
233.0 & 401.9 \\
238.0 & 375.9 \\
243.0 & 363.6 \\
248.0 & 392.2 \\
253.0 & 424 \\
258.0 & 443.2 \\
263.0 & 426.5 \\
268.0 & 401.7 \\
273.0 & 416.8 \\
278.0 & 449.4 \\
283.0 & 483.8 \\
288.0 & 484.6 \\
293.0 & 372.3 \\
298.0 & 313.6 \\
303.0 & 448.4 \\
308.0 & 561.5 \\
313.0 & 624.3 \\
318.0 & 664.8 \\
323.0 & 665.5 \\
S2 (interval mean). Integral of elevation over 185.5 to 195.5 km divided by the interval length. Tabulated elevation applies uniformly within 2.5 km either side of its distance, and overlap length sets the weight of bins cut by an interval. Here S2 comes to 494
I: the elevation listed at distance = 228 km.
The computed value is 444.3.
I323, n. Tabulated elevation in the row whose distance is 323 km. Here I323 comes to 665.5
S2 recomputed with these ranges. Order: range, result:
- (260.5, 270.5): 414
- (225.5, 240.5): 407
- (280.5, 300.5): 414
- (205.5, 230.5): 472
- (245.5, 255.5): 408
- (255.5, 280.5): 428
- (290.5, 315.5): 464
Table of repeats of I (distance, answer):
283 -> 483.8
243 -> 363.6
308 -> 561.5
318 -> 664.8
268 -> 401.7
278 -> 449.4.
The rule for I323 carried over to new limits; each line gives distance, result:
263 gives 426.5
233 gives 401.9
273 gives 416.8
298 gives 313.6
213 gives 484.5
